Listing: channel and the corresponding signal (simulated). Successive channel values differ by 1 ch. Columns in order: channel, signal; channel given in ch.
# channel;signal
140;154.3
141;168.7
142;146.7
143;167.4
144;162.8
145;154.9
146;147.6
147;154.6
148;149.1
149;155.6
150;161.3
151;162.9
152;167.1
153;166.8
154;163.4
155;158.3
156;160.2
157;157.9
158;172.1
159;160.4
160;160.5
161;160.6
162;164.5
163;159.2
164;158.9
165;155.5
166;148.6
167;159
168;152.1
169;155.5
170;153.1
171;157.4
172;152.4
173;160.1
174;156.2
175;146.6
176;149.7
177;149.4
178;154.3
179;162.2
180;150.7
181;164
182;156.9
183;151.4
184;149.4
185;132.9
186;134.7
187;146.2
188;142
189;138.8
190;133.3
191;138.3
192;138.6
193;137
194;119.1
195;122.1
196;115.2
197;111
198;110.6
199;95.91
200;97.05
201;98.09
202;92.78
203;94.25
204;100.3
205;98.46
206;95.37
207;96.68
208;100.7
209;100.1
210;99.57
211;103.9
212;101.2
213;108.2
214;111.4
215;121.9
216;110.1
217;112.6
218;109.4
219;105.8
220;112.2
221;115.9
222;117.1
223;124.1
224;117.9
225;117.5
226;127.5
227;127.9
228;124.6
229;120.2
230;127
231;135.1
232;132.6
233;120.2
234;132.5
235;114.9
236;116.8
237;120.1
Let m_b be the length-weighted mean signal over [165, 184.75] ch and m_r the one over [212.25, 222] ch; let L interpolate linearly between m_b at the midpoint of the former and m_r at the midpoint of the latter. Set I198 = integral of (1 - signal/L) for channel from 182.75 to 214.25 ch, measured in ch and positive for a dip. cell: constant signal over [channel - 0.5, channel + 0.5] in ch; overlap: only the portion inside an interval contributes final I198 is 3.7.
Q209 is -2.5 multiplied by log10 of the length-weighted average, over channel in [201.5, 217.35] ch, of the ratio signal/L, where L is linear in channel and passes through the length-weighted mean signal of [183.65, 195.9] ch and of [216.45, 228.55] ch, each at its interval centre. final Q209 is 0.21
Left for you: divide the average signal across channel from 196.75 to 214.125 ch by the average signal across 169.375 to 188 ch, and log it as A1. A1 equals 0.7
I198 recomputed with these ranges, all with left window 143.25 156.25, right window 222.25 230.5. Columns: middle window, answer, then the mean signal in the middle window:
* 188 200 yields 1.3 ch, 123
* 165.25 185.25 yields -0.9 ch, 153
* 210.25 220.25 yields 1.5 ch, 109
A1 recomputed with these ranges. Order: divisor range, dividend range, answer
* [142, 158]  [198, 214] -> 0.63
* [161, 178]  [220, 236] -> 0.79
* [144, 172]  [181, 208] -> 0.77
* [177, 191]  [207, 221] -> 0.73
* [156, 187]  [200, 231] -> 0.71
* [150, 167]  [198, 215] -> 0.62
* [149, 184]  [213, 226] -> 0.73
